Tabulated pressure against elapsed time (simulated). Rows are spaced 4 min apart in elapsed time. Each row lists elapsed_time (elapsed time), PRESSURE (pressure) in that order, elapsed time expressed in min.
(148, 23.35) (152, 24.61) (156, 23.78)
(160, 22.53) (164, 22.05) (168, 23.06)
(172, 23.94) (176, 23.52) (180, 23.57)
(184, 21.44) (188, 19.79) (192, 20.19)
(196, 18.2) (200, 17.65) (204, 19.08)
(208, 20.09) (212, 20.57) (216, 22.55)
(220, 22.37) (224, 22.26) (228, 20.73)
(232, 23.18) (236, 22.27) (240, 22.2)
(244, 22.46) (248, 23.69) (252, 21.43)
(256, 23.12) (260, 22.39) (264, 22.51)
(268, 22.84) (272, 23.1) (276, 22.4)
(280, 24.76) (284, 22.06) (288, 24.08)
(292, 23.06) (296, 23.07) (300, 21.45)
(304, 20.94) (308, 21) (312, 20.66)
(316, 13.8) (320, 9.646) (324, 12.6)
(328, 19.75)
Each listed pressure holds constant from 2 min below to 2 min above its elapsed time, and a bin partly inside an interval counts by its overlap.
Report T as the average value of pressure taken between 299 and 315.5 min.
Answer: 20.3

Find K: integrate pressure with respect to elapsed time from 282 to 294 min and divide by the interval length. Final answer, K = 23.1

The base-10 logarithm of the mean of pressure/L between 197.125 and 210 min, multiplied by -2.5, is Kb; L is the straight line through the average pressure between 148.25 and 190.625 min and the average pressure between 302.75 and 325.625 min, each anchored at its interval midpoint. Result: 0.13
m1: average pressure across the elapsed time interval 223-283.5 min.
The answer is 22.6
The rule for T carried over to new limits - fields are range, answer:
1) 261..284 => 23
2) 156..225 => 21.4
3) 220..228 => 21.9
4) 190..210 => 19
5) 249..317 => 22.1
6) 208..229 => 21.6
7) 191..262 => 21.4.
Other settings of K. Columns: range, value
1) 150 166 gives 23.2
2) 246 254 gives 22.6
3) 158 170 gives 22.5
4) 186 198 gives 19.4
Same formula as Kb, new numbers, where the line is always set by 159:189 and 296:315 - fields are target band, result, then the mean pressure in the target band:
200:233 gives 0.05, 21.1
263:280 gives -0.08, 23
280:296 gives -0.11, 23.3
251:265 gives -0.05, 22.4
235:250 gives -0.05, 22.7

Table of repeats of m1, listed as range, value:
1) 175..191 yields 21.9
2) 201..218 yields 20.4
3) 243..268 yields 22.6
